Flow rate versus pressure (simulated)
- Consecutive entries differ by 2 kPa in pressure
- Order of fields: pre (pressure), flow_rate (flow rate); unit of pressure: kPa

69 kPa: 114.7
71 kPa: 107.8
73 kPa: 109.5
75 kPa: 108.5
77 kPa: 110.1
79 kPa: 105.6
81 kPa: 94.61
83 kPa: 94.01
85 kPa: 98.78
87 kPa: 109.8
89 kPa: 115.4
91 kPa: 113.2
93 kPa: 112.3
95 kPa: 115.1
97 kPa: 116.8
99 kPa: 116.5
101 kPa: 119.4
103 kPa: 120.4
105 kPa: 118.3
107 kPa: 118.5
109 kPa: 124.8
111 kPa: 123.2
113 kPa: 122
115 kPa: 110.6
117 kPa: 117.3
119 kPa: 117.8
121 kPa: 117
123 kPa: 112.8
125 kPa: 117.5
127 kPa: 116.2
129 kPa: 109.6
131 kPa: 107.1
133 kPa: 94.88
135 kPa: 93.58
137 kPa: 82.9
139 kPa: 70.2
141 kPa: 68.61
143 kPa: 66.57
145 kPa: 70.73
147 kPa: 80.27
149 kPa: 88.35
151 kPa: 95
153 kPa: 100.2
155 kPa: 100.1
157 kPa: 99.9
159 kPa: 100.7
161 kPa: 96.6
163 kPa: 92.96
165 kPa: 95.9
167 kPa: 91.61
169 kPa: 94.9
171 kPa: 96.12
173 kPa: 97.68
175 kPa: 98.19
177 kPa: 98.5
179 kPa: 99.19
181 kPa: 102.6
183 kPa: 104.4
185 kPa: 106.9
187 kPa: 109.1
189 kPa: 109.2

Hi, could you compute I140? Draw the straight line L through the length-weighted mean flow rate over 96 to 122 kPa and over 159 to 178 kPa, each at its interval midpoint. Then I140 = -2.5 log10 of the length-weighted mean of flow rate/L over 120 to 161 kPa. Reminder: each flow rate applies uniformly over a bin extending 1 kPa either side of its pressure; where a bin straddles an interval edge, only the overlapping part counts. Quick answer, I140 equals 0.131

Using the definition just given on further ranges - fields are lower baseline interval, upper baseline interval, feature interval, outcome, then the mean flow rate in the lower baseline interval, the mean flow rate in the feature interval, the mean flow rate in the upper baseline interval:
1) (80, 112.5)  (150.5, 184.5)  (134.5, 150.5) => 0.31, 113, 77.7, 98.1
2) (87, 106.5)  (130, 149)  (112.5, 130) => -0.20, 116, 115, 82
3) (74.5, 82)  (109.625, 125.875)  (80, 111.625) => -0.03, 104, 113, 117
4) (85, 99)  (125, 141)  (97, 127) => -0.13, 113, 118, 95.9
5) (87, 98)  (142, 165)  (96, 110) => -0.09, 114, 119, 90.4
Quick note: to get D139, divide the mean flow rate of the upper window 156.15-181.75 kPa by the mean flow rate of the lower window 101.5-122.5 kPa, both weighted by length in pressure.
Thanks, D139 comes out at 0.82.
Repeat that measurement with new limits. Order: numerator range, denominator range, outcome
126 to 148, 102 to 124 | 0.74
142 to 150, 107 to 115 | 0.63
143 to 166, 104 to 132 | 0.79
